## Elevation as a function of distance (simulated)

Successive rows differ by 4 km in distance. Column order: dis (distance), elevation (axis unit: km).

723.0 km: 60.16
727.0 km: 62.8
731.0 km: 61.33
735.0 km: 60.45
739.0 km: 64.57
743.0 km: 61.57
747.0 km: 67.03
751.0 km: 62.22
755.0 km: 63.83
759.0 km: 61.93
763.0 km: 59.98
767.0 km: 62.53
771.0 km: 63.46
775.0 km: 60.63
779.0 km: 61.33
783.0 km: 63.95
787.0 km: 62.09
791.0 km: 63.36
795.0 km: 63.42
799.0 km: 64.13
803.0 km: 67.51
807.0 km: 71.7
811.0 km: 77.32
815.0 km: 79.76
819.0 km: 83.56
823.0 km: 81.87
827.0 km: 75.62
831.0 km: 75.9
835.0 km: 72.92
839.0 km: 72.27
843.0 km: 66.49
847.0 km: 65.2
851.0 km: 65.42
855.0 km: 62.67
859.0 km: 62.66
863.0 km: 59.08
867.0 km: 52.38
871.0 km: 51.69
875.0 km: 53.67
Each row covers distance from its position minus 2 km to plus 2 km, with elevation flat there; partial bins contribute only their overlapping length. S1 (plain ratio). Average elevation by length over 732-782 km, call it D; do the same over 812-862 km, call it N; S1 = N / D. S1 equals 1.2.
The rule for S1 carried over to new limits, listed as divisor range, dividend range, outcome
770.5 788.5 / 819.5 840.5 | 1.23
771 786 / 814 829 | 1.29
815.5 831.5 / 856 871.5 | 0.72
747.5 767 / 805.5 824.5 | 1.26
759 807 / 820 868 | 1.08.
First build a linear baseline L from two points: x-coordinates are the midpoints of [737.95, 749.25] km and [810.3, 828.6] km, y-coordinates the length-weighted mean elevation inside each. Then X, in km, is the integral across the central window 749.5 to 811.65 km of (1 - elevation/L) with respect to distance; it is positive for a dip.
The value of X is 6.74 km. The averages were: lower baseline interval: 64.3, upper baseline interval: 79.9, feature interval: 64.1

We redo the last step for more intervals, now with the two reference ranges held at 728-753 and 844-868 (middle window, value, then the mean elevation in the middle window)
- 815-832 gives -4.8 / 79.5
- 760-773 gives 0.1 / 62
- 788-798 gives -0.2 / 63.3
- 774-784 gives 0.1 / 61.9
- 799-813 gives -2.0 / 71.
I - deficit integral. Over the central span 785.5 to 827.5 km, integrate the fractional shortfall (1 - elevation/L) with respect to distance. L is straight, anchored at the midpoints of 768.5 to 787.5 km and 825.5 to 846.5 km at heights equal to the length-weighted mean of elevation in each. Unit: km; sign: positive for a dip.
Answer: -2.9 km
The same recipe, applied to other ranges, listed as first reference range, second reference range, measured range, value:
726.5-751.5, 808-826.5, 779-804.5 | 3.59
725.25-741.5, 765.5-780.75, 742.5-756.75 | -0.40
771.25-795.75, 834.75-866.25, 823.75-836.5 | -2.27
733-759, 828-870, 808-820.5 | -2.85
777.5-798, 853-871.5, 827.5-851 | -4.24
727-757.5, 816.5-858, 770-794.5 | 1.58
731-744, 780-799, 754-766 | 0.15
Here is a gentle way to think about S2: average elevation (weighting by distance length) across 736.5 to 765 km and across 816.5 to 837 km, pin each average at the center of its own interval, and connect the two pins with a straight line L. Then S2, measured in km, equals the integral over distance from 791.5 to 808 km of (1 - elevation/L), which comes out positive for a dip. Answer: 1.50 km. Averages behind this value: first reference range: 63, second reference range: 78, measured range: 66.1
